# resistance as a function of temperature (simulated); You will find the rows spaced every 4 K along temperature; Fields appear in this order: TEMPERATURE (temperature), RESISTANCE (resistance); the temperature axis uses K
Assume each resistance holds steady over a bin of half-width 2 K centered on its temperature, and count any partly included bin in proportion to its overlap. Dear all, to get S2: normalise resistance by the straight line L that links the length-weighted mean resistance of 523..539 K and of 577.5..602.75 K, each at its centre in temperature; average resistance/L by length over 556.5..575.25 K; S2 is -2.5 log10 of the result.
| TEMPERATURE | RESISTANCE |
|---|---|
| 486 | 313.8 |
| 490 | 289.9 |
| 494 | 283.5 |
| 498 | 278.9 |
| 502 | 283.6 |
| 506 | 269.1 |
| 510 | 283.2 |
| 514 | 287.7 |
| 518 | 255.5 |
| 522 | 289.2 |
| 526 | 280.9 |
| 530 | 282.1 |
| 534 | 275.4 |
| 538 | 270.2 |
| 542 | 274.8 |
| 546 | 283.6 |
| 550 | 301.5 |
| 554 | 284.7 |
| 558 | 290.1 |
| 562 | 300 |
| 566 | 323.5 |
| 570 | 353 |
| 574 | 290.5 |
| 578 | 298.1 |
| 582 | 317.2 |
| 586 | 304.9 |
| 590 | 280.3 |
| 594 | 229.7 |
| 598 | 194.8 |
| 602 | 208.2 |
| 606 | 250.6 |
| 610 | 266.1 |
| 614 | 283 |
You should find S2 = -0.164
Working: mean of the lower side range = 278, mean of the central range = 313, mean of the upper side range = 262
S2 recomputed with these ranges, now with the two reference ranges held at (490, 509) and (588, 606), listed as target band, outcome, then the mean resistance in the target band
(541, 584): -0.22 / 302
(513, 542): -0.04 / 277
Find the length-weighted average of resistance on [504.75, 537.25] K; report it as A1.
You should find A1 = 278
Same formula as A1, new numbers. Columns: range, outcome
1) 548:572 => 309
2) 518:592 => 293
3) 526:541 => 276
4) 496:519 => 277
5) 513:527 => 277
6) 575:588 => 305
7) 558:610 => 279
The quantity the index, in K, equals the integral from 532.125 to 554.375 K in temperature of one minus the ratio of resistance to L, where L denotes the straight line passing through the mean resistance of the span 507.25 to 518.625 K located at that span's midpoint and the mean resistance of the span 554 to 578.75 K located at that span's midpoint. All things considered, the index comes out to 1.00 K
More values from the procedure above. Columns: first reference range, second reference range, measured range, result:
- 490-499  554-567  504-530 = 1.0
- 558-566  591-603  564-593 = -5.0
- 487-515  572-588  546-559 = 0.2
